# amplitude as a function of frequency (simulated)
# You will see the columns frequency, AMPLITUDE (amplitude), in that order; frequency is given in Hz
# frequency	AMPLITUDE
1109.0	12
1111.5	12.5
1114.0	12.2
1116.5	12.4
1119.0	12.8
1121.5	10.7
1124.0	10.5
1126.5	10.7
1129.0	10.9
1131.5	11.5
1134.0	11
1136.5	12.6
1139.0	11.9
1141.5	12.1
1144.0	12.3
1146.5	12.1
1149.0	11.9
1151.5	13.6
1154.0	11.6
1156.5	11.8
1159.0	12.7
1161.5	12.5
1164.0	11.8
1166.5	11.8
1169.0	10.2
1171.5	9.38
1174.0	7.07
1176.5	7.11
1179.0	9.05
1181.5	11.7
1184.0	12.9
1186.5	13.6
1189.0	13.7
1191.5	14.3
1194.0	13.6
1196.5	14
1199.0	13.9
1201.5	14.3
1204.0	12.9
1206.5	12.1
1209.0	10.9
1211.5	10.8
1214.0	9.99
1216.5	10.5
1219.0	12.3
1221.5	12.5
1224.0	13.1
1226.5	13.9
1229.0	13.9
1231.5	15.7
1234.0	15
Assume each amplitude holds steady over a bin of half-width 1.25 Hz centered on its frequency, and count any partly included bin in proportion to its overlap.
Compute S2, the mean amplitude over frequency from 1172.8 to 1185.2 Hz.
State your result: 9.56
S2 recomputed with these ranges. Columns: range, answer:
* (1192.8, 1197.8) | 13.8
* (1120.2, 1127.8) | 10.6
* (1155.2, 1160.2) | 12.2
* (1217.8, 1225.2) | 12.6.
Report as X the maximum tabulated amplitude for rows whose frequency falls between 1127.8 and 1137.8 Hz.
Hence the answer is 12.6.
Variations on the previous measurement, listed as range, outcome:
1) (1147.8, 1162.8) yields 13.6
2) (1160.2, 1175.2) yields 12.5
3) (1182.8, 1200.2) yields 14.3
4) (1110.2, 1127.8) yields 12.8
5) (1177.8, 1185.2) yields 12.9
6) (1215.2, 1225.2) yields 13.1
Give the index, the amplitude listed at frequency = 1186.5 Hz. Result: 13.6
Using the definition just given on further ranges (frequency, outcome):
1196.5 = 14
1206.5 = 12.1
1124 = 10.5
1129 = 10.9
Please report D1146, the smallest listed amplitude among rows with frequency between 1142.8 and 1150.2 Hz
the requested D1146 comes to 11.9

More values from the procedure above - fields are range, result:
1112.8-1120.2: 12.2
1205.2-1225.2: 9.99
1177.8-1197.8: 9.05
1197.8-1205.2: 12.9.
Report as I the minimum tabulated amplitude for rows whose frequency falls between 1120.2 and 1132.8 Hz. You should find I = 10.5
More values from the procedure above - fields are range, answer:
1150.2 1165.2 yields 11.6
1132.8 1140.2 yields 11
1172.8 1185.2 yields 7.07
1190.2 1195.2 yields 13.6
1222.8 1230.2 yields 13.1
